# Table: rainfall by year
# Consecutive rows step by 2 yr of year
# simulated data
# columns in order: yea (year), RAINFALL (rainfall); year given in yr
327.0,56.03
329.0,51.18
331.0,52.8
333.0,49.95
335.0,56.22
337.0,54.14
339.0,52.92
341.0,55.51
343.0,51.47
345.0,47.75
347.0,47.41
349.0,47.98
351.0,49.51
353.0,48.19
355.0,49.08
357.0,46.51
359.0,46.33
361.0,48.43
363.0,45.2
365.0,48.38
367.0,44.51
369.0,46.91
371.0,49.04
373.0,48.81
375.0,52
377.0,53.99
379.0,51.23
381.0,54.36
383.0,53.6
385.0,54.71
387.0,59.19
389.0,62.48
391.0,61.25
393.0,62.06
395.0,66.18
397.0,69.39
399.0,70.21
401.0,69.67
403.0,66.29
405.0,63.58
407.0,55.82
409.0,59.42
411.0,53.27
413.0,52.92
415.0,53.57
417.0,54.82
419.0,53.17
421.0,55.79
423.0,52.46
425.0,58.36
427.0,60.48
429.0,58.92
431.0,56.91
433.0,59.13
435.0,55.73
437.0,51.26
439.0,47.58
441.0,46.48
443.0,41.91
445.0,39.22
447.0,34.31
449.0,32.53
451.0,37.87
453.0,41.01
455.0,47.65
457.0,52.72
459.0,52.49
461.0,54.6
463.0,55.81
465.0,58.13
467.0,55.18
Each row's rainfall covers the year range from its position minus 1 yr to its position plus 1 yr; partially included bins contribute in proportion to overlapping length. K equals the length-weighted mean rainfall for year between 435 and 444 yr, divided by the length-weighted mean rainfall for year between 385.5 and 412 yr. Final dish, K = 0.8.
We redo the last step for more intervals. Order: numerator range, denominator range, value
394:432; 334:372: 1.21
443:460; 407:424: 0.77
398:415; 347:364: 1.28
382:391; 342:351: 1.19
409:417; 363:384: 1.08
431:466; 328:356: 0.94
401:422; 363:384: 1.15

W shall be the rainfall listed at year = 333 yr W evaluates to 49.95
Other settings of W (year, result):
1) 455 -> 47.65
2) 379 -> 51.23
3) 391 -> 61.25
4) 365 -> 48.38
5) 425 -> 58.36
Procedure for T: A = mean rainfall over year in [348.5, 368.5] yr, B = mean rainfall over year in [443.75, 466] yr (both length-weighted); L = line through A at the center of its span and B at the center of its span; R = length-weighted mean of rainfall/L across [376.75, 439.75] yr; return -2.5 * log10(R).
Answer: -0.24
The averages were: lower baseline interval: 47.4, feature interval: 58.1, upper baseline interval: 46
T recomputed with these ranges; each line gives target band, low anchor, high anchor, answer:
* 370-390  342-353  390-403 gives 0.13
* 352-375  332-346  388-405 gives 0.22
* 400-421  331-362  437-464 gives -0.23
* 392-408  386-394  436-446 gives -0.13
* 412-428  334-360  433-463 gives -0.17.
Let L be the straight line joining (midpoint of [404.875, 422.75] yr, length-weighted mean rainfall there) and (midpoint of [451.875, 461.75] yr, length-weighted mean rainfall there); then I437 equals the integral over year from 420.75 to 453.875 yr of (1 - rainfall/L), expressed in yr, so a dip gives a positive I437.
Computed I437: 2.3 yr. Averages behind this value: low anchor 55.3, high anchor 49.4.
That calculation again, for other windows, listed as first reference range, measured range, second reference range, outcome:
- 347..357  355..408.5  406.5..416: -4.0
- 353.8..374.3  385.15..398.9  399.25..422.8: -2.4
